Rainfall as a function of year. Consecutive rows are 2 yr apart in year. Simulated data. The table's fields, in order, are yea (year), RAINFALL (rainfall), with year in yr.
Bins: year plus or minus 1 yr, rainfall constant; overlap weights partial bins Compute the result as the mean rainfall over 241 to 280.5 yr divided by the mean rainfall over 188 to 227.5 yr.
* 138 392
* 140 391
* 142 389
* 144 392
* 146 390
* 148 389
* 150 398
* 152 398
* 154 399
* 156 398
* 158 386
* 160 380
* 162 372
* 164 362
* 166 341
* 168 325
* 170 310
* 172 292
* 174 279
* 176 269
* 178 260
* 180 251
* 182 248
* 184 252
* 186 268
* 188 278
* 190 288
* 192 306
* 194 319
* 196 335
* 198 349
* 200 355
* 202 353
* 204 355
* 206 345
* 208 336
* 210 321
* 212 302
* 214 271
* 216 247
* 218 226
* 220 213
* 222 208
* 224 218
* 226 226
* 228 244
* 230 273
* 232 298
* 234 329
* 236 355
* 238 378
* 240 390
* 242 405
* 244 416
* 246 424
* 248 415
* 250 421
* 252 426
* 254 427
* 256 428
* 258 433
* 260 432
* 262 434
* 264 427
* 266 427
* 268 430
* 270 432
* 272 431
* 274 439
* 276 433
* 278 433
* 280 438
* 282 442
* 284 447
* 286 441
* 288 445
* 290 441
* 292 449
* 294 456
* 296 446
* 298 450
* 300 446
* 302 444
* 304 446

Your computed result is 1.46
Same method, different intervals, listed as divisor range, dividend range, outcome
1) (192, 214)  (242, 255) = 1.26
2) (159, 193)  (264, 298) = 1.47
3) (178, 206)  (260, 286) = 1.43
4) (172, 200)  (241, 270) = 1.48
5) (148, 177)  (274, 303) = 1.26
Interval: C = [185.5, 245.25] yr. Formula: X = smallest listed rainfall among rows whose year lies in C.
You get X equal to 208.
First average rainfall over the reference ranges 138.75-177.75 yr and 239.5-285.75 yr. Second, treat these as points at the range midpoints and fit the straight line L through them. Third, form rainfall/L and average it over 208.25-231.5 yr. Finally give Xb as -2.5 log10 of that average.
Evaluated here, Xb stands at 0.49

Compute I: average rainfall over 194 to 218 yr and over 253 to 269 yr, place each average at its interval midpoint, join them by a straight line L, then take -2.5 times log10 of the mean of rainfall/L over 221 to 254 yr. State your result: 0.13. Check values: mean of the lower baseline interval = 320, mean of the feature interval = 342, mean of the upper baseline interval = 430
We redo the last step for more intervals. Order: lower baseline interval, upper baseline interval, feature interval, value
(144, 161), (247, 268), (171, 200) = 0.37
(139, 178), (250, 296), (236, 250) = 0.04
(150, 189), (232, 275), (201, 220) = 0.21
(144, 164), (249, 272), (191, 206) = 0.19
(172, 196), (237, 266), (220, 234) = 0.43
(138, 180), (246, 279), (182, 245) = 0.28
